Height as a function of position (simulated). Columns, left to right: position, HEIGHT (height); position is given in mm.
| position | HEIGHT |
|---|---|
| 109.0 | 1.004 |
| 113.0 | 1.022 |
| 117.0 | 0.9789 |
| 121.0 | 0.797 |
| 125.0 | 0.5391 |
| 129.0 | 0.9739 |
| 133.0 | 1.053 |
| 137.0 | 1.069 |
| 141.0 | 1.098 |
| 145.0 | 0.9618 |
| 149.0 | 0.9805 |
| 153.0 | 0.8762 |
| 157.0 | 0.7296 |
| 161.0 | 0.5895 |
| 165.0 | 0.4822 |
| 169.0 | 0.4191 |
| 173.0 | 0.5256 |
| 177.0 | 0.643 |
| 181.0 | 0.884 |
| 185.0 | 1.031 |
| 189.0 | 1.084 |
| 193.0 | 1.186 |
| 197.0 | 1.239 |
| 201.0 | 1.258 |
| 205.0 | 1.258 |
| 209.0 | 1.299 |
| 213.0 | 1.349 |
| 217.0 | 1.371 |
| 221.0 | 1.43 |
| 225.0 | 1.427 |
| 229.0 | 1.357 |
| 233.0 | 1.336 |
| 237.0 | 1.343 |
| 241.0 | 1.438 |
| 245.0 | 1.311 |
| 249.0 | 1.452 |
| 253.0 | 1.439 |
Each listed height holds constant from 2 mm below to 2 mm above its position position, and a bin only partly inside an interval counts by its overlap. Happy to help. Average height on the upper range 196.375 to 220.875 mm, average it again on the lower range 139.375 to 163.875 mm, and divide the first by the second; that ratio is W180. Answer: 1.5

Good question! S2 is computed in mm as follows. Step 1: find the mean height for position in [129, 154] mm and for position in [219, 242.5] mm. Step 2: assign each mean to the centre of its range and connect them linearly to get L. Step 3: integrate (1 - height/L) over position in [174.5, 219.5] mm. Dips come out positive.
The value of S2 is 4.0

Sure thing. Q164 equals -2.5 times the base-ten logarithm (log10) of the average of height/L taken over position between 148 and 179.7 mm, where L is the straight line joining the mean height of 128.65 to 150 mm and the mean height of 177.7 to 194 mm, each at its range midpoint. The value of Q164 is 0.49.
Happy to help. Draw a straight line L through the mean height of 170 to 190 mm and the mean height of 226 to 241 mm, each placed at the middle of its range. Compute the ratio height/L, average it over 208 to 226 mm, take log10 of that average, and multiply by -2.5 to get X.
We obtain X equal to -0.16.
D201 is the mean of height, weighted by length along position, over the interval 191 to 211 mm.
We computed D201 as 1.25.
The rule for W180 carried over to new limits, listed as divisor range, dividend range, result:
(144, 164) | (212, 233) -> 1.72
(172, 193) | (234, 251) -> 1.57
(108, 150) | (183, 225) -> 1.32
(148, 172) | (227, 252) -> 2.08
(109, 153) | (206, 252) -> 1.45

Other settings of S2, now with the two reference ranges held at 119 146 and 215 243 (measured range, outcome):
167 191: 8.1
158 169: 5.5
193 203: 0.0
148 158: 1.6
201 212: 0.0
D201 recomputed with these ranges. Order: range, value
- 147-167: 0.732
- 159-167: 0.536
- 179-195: 1.05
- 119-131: 0.77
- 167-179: 0.529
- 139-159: 0.929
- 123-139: 0.909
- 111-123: 0.933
